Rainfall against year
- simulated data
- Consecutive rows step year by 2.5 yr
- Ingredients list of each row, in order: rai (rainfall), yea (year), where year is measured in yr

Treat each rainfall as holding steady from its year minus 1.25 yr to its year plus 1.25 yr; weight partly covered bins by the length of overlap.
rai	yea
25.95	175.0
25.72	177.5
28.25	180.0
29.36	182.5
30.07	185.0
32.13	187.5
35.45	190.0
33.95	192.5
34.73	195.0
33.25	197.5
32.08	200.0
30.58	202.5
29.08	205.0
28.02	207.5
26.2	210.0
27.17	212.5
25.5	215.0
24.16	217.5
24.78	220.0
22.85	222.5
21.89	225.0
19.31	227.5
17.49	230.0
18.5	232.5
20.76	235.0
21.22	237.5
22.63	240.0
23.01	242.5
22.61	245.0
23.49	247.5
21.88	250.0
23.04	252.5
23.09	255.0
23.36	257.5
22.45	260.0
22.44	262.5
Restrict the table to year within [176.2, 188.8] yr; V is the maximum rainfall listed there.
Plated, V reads 32.13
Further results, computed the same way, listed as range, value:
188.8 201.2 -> 35.45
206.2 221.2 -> 28.02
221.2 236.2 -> 22.85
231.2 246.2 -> 23.01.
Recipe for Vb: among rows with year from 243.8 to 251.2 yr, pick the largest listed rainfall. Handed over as 23.49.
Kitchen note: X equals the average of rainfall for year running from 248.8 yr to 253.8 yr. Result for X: 22.5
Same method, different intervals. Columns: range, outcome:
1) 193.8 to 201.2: 33.4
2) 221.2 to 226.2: 22.4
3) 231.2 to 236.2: 19.6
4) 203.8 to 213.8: 27.6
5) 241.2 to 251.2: 22.8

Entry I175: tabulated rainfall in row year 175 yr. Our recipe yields 25.95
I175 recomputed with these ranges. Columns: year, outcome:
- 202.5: 30.58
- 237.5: 21.22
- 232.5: 18.5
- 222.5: 22.85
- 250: 21.88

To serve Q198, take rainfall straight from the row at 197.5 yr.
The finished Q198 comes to 33.25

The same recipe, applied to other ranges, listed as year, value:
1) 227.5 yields 19.31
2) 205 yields 29.08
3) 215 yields 25.5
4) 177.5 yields 25.72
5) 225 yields 21.89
